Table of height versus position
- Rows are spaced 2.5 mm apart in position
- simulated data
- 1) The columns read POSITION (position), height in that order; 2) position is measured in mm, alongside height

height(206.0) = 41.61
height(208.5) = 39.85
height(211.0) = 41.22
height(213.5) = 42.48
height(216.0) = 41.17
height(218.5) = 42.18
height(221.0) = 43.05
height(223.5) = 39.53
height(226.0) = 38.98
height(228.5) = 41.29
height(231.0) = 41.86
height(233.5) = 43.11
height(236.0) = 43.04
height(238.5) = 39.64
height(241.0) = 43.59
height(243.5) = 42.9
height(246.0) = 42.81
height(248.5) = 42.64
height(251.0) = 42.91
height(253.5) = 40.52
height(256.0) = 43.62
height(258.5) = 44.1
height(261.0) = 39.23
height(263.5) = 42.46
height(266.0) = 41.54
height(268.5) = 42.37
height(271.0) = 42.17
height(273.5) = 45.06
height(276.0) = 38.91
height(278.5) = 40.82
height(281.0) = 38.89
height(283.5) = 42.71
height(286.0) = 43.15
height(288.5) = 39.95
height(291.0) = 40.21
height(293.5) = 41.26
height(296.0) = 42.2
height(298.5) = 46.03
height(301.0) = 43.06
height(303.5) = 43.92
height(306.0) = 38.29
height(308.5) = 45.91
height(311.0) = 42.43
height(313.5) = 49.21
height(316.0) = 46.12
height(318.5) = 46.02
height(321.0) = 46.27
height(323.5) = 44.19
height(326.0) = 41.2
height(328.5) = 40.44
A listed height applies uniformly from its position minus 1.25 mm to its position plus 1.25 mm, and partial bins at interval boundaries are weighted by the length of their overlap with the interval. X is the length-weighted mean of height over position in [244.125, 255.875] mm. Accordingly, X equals 42.4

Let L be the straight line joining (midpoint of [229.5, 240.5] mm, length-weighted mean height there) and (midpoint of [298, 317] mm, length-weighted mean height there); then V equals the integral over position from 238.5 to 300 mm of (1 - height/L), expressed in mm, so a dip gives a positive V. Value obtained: 1.5 mm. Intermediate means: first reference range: 42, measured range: 42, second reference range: 44.3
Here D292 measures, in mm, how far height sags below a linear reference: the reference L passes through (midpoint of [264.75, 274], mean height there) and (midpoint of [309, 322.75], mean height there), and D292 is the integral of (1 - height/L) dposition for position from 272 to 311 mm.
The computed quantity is 1.9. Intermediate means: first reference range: 42.6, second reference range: 45.9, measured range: 42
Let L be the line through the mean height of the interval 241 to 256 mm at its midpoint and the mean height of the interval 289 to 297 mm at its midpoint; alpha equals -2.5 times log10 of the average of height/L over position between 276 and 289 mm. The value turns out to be 0.01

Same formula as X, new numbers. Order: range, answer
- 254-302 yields 42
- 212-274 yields 42.1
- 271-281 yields 41.3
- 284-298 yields 41.7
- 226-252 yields 42.2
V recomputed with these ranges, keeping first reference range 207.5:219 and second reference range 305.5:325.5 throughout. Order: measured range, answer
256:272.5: 0.38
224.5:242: 0.20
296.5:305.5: 0.15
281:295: 0.87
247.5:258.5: 0.04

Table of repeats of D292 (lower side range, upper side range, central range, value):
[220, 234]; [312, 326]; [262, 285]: 1.0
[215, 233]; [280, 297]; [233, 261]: -0.8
